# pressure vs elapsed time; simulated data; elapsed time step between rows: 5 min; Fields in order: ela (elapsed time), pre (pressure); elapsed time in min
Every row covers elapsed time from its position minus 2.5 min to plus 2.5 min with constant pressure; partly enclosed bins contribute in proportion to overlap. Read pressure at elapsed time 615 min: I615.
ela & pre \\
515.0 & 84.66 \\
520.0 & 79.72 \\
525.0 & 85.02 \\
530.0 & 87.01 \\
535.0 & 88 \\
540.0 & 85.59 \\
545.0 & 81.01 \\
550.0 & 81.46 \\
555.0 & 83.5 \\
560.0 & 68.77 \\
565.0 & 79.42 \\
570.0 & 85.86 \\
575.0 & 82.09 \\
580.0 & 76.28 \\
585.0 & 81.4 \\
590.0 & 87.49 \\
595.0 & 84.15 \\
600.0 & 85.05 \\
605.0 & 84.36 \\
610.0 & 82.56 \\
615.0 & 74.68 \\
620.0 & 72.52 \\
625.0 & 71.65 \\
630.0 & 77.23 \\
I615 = 74.68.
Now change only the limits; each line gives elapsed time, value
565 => 79.42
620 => 72.52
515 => 84.66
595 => 84.15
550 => 81.46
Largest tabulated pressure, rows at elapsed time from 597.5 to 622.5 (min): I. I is 85.05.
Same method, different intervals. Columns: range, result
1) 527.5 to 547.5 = 88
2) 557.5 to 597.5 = 87.49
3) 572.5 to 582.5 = 82.09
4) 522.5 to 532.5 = 87.01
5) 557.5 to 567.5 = 79.42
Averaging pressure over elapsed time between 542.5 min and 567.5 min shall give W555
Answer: 78.8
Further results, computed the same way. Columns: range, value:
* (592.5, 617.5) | 82.2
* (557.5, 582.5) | 78.5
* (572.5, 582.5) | 79.2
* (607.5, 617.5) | 78.6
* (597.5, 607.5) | 84.7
